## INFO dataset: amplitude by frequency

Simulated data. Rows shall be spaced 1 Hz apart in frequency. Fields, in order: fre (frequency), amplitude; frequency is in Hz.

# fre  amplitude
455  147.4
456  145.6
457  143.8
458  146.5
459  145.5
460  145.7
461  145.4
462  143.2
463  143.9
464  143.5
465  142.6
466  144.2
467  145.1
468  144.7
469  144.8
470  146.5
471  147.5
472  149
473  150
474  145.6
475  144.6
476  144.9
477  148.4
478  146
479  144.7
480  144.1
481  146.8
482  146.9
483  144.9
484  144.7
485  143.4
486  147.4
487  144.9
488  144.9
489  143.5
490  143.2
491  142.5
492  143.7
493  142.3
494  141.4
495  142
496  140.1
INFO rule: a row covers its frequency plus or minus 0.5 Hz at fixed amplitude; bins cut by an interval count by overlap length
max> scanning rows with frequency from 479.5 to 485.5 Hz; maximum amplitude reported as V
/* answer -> 146.9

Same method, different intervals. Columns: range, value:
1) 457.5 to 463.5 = 146.5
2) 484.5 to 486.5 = 147.4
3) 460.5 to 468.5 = 145.4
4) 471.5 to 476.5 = 150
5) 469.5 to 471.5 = 147.5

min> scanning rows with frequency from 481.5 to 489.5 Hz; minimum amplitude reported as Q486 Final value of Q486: 143.4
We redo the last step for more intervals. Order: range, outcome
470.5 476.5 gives 144.6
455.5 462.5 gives 143.2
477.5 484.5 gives 144.1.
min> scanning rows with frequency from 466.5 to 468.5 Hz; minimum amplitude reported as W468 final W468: 144.7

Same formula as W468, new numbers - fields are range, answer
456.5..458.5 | 143.8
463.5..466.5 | 142.6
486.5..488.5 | 144.9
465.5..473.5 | 144.2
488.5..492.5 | 142.5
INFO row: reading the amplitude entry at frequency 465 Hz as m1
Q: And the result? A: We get 142.6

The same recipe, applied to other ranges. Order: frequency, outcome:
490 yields 143.2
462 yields 143.2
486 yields 147.4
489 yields 143.5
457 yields 143.8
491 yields 142.5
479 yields 144.7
